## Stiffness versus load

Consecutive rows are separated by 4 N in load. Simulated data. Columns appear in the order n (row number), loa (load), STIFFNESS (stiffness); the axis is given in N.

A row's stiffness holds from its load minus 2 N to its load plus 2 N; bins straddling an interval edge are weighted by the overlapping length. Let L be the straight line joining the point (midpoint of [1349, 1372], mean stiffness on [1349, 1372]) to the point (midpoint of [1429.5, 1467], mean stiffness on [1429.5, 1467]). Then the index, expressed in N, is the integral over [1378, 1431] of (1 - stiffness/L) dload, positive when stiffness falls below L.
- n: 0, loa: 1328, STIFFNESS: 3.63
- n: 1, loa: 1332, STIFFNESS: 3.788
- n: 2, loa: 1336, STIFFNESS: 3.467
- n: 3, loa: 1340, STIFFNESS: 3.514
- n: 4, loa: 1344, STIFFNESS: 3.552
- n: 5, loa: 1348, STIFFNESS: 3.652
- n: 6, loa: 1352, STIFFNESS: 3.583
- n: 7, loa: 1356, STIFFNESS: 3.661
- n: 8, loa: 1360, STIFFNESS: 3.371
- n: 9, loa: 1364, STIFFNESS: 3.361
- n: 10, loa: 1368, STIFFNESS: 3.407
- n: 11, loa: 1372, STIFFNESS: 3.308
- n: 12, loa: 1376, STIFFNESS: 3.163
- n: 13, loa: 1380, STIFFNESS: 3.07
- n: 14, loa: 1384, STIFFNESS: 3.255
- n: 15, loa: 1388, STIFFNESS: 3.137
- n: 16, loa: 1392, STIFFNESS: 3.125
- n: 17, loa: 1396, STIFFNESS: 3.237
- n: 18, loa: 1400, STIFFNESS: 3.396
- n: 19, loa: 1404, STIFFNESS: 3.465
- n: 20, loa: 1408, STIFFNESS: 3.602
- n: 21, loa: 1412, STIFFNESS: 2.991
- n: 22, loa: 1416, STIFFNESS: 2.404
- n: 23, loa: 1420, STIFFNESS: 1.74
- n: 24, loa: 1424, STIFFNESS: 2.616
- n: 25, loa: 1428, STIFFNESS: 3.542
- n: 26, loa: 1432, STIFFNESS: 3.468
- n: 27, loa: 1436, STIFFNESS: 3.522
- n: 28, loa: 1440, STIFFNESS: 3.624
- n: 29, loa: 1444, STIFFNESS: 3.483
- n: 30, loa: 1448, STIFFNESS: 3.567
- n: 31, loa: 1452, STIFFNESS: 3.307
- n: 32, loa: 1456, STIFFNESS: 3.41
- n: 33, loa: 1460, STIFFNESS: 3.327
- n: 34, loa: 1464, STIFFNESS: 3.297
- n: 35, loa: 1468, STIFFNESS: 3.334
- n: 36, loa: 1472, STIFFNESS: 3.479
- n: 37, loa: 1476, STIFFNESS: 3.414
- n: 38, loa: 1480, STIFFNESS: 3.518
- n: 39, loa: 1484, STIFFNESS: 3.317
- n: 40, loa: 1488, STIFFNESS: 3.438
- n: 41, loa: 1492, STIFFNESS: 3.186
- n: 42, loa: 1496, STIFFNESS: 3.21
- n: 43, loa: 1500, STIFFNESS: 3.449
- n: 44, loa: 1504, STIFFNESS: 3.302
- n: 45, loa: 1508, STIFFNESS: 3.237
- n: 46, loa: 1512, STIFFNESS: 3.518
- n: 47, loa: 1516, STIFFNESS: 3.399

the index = 6.19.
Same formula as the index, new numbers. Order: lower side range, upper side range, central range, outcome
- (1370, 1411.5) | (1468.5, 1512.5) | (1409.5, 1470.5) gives 2.46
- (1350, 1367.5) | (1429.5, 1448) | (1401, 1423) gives 4.12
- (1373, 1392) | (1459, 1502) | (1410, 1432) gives 3.46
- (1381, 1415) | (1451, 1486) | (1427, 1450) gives -1.47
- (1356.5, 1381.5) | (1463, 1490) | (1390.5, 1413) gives 0.11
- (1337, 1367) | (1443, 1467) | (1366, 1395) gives 2.29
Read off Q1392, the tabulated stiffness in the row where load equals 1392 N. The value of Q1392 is 3.125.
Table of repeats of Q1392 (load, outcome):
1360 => 3.371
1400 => 3.396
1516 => 3.399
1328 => 3.63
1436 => 3.522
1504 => 3.302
